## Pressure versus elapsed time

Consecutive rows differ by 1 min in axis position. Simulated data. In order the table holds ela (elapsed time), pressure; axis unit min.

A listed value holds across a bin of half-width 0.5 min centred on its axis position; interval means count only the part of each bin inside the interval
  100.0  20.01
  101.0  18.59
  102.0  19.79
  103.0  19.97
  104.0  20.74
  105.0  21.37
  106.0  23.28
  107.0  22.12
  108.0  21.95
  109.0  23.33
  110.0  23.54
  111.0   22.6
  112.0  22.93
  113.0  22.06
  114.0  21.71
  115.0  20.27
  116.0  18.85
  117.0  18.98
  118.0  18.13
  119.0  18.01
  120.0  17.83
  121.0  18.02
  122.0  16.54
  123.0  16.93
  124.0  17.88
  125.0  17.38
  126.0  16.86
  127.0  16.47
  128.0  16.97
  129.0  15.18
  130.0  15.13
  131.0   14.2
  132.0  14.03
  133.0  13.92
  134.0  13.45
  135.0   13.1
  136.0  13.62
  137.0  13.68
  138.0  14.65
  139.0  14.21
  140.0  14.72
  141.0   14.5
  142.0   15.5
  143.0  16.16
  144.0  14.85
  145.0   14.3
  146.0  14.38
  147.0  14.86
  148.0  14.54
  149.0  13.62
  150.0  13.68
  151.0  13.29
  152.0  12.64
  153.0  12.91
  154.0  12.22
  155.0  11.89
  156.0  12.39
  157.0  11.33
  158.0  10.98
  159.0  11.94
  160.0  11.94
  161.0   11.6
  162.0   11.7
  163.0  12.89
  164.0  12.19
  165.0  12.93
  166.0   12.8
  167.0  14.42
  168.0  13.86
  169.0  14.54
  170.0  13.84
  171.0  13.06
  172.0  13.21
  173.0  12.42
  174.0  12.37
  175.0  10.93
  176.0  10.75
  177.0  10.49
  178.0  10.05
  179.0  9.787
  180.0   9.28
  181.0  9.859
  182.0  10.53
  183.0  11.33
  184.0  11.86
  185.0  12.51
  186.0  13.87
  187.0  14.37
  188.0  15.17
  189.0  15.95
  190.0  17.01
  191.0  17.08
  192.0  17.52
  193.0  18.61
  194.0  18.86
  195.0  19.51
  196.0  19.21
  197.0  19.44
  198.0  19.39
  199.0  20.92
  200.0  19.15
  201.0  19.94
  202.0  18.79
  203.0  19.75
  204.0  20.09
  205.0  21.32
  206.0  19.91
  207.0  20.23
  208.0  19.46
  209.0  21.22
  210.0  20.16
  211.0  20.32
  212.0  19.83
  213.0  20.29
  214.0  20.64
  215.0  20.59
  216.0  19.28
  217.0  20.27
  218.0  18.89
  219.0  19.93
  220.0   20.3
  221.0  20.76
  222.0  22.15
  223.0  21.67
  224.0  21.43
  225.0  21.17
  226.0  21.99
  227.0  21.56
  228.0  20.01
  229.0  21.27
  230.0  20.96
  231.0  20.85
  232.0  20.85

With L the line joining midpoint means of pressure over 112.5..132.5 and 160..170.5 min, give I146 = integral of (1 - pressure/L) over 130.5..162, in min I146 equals 3.3 min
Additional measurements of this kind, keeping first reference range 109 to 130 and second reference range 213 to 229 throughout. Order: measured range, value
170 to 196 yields 8.40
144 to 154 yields 2.90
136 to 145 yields 2.13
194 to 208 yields 0.40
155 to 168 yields 4.85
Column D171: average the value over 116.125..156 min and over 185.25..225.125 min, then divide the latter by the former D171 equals 1.28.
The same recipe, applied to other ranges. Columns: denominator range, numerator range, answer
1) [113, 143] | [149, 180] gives 0.75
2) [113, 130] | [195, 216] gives 1.12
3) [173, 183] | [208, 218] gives 1.90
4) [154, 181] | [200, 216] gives 1.67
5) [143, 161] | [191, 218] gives 1.51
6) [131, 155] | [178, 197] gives 1.04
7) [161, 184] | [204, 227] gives 1.72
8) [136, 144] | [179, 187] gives 0.78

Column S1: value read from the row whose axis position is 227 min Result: 21.56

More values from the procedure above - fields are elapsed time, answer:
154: 12.22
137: 13.68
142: 15.5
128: 16.97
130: 15.13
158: 10.98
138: 14.65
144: 14.85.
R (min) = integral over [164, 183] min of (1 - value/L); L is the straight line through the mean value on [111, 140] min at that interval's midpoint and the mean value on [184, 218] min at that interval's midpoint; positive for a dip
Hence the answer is 6.4 min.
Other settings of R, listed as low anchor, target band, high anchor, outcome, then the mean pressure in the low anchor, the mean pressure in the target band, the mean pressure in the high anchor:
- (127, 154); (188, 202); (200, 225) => 0.2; 14.3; 18.5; 20.3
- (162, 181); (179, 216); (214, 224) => -1.5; 12.1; 17.5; 20.5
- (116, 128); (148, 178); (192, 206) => 9.9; 17.6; 12.5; 19.5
